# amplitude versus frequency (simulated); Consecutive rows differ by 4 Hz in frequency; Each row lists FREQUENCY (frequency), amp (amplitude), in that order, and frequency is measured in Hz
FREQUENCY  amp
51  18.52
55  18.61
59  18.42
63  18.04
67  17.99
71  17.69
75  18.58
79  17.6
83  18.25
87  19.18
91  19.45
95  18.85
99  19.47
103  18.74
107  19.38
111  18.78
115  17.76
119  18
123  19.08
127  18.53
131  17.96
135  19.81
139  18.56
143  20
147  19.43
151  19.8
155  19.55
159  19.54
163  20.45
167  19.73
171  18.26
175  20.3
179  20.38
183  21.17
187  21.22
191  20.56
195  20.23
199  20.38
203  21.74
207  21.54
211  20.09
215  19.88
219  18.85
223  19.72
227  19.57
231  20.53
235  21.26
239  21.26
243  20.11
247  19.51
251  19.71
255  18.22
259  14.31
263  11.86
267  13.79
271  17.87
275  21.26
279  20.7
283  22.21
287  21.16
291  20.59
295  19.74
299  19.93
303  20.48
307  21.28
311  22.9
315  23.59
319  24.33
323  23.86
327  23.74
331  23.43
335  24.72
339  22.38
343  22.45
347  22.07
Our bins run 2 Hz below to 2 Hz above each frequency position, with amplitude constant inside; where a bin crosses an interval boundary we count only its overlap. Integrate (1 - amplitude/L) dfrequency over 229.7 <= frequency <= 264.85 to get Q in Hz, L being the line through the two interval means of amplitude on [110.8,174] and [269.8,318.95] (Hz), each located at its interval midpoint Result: 3.40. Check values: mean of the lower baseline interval 19.1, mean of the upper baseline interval 21.2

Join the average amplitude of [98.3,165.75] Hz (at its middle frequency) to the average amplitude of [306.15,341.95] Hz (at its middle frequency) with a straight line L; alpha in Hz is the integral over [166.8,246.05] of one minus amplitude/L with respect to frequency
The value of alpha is 1.6 Hz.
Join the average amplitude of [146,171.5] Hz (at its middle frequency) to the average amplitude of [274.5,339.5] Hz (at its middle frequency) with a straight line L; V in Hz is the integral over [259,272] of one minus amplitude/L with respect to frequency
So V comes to 4.4 Hz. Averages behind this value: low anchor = 19.6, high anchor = 22.1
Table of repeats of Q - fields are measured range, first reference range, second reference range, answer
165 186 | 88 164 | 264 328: -0.4 Hz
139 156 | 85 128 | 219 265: -0.7 Hz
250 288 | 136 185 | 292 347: 6.4 Hz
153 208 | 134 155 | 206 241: -1.3 Hz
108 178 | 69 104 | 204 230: 0.3 Hz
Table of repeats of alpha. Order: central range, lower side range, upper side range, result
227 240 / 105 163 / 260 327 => -0.6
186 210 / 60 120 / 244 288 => -3.4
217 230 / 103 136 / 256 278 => -2.0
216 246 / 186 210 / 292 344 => 1.7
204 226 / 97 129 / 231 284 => -1.7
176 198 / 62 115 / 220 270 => -2.7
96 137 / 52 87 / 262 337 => 0.1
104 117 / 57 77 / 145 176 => 0.1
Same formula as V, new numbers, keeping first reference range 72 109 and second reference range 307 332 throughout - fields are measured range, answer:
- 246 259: 2.2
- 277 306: 2.8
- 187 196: 0.1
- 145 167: 0.4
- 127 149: 0.7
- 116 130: 0.7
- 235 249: 0.9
